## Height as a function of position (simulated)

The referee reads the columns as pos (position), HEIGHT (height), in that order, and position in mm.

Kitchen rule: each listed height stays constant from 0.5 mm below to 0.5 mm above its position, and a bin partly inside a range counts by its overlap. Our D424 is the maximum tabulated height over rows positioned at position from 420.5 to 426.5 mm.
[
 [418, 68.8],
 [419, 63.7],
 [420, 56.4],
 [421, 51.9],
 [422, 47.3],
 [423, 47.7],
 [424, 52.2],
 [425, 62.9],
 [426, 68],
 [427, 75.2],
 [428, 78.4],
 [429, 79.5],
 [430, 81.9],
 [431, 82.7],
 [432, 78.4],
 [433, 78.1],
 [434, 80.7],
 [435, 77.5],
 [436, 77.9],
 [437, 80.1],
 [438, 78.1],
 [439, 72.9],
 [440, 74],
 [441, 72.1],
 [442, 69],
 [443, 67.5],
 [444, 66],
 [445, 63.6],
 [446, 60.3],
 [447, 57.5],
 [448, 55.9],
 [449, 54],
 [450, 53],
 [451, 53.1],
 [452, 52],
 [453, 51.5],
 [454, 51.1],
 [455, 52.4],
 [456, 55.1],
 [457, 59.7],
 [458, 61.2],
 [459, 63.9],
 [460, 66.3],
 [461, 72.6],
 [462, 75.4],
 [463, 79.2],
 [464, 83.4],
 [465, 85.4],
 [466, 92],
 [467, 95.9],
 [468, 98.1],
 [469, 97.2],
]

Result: 68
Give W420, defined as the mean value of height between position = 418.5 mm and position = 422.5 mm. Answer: 54.8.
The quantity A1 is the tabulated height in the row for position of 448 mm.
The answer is 55.9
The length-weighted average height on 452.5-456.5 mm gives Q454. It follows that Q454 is 52.5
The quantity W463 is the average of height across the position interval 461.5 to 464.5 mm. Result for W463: 79.3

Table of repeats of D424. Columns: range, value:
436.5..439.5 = 80.1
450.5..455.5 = 53.1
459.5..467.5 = 95.9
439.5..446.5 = 74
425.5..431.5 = 82.7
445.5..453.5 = 60.3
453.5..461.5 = 72.6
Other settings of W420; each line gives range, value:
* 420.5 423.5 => 49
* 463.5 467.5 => 89.2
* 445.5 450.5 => 56.1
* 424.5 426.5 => 65.5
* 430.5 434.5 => 80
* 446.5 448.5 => 56.7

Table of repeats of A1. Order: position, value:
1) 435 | 77.5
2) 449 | 54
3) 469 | 97.2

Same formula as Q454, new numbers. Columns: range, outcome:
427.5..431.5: 80.6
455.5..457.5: 57.4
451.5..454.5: 51.5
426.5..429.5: 77.7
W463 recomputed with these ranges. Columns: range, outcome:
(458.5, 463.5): 71.5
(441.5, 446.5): 65.3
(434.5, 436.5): 77.7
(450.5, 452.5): 52.5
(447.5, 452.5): 53.6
